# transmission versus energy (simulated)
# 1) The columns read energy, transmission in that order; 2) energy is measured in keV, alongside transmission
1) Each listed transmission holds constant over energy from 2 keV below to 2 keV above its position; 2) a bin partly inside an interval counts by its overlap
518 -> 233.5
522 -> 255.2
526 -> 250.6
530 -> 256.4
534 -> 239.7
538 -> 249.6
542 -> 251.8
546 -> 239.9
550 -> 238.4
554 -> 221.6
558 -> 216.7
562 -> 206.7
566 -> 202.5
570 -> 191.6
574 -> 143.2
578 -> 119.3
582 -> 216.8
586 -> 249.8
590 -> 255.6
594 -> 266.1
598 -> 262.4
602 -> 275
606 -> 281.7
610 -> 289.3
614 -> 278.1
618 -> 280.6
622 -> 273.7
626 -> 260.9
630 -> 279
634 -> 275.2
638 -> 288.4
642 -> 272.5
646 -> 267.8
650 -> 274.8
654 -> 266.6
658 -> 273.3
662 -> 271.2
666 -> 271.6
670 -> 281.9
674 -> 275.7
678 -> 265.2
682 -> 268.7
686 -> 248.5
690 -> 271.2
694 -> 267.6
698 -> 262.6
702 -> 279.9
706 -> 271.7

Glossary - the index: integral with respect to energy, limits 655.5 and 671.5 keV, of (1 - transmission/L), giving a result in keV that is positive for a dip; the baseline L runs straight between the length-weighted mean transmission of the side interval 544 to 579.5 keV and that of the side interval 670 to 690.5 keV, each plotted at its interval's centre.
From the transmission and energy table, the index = -1.0 keV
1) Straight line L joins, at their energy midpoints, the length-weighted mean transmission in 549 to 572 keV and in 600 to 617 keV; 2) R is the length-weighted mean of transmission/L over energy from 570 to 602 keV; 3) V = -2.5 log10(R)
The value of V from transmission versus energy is 0.150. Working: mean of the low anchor 212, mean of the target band 218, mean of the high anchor 281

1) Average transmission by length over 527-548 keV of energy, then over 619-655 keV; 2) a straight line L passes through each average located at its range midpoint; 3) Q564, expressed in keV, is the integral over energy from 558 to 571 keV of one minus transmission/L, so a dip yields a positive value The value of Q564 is 2.6 keV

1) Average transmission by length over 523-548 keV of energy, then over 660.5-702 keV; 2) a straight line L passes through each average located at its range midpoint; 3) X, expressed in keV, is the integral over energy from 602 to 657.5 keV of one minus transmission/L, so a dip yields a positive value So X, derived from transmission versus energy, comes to -3.0 keV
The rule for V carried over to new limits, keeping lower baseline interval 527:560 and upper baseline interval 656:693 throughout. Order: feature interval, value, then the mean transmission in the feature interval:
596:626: -0.09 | 276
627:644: -0.07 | 278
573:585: 0.42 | 169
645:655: -0.03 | 270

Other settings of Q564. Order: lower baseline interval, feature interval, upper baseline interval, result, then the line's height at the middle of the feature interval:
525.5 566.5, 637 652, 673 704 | -1.05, 257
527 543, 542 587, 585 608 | 9.02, 257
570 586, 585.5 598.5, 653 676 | -4.63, 191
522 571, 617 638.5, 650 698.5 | -1.64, 256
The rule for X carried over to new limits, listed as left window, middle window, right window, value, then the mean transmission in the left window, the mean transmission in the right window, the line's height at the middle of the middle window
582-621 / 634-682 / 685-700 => -1.48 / 268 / 263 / 265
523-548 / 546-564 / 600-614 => 2.39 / 248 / 281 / 257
